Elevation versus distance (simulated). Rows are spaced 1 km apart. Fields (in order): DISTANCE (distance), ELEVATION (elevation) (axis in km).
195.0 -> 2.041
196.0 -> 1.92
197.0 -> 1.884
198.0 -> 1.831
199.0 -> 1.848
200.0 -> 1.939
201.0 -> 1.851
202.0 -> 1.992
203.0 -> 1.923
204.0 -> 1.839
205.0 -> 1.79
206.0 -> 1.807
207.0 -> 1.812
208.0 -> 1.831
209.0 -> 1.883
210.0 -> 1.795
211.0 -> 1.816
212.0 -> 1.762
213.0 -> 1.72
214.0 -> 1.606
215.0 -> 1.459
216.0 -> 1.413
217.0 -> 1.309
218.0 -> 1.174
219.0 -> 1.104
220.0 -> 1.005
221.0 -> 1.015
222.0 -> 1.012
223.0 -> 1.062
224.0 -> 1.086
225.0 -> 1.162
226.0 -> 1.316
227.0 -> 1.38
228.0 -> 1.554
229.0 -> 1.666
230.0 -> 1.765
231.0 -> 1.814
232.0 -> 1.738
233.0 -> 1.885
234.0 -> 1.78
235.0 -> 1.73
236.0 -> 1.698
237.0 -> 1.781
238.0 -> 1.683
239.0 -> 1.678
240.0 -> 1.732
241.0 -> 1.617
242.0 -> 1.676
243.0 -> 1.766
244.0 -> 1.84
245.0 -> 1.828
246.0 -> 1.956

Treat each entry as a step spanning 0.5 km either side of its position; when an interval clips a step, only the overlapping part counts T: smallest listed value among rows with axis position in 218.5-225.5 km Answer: 1.005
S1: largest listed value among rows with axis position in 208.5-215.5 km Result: 1.883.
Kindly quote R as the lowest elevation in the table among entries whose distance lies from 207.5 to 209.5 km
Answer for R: 1.831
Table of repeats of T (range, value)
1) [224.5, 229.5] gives 1.162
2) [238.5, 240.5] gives 1.678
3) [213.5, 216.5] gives 1.413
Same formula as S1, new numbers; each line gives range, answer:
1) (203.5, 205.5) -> 1.839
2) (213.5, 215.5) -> 1.606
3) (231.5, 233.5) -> 1.885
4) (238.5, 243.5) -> 1.766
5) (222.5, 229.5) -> 1.666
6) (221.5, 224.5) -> 1.086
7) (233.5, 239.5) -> 1.781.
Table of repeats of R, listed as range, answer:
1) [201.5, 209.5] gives 1.79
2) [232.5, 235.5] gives 1.73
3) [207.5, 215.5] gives 1.459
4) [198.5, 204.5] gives 1.839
